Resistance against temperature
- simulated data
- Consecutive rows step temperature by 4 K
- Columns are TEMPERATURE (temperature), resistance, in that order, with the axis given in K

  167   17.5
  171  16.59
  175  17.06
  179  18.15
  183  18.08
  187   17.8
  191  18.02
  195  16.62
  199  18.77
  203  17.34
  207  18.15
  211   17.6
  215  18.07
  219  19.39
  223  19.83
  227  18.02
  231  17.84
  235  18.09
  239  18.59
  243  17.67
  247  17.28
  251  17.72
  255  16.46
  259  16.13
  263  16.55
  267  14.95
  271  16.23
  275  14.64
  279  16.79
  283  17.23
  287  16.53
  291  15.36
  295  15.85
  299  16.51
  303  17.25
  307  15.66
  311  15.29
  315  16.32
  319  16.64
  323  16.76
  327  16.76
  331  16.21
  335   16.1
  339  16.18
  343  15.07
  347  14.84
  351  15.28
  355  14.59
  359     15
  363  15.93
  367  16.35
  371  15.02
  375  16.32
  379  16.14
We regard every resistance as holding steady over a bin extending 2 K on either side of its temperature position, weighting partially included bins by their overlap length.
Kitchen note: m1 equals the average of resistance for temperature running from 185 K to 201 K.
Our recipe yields 17.8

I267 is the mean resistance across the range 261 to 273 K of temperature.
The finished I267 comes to 15.9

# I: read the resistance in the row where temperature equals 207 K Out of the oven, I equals 18.15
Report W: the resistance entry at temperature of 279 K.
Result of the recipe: 16.79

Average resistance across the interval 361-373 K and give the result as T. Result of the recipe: 15.8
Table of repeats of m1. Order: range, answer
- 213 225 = 19.1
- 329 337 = 16.2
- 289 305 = 16.2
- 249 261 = 16.8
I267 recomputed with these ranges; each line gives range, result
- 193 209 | 17.7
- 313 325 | 16.6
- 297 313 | 16.2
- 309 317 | 15.8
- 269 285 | 16.2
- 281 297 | 16.2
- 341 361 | 15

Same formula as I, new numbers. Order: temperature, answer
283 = 17.23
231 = 17.84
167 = 17.5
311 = 15.29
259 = 16.13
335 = 16.1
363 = 15.93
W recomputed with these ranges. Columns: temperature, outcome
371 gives 15.02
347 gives 14.84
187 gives 17.8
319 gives 16.64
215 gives 18.07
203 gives 17.34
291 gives 15.36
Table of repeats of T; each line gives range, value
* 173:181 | 17.6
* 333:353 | 15.5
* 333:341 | 16.1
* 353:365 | 15.2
